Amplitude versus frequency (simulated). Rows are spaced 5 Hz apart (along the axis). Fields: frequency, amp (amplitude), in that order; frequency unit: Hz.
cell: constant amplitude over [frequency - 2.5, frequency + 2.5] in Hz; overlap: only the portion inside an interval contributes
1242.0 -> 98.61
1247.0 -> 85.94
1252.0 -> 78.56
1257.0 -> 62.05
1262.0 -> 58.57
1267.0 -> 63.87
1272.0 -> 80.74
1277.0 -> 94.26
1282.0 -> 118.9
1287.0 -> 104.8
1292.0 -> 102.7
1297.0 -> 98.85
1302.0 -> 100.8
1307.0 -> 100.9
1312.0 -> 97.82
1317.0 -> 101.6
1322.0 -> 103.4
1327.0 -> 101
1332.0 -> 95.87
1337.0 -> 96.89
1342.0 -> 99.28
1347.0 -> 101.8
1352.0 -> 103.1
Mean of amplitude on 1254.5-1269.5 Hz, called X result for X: 61.5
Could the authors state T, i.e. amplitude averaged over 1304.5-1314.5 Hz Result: 99.4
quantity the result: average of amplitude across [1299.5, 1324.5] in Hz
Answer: 101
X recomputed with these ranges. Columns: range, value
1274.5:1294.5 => 105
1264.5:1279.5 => 79.6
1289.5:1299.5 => 101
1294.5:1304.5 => 99.8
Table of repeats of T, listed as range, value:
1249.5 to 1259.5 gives 70.3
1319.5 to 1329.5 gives 102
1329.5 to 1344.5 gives 97.3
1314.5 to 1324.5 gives 102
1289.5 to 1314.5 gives 100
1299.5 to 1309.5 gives 101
